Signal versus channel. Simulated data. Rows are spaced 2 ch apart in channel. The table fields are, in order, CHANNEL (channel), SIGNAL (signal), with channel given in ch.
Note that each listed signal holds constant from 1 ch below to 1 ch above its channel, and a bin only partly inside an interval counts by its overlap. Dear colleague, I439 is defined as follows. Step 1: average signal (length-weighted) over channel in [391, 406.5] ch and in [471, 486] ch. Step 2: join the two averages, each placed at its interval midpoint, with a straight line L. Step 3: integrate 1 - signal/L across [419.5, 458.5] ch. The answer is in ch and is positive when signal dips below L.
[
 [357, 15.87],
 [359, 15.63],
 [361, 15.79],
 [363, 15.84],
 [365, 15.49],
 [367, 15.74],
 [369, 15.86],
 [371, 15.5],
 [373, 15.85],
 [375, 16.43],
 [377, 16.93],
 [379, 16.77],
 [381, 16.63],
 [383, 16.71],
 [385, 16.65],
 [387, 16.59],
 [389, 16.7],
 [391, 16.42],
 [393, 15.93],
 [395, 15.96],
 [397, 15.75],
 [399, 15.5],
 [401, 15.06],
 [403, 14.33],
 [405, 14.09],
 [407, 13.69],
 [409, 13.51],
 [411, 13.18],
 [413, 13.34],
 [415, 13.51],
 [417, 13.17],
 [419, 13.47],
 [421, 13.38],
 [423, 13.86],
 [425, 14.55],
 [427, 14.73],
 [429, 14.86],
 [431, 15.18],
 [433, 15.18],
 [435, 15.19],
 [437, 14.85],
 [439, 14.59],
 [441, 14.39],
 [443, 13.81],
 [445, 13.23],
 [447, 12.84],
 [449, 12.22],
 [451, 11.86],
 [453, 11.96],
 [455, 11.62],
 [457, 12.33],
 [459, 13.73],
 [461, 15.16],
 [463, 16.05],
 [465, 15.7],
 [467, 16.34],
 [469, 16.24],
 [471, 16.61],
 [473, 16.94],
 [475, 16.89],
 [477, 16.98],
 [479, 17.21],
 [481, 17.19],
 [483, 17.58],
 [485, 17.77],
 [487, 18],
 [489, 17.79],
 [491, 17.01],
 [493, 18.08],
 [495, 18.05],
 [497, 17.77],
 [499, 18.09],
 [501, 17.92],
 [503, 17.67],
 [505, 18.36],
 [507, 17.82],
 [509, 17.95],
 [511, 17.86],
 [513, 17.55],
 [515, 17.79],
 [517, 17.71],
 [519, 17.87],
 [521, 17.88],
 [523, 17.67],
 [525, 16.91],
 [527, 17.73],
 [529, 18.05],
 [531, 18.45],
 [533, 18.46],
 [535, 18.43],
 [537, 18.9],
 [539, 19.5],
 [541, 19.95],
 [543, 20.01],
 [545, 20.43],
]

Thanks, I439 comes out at 6.0 ch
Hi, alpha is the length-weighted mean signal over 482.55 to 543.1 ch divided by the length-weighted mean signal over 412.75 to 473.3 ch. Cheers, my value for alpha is 1.3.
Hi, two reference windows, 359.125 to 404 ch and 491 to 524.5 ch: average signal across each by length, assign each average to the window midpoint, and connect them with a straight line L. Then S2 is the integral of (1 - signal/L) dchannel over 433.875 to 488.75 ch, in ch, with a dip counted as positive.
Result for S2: 6.6 ch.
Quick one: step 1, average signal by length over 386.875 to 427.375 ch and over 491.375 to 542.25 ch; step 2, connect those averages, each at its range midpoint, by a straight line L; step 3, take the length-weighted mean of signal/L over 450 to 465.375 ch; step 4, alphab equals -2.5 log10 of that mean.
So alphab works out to 0.20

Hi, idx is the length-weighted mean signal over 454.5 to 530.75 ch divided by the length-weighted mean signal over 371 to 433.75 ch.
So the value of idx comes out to 1.1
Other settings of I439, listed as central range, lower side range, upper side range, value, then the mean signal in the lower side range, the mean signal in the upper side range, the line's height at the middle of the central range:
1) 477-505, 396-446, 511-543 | -1.4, 14.3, 18.2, 16.9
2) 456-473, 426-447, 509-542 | 0.3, 14.5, 18.2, 15.7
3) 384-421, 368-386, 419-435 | 1.6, 16.4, 14.5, 15.4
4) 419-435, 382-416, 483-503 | 1.4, 15.1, 17.8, 15.9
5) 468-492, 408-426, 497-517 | -0.9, 13.6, 17.9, 16.6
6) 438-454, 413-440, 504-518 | 2.1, 14.3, 17.9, 15.1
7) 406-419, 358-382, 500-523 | 2.5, 16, 17.8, 16.6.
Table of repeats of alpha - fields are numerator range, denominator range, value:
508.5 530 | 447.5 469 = 1.28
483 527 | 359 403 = 1.11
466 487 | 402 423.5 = 1.25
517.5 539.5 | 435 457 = 1.37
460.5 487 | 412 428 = 1.22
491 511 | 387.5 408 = 1.17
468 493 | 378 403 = 1.07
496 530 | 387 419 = 1.21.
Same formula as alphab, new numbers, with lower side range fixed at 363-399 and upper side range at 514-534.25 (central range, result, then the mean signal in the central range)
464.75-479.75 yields 0.04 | 16.6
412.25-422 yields 0.24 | 13.4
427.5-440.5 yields 0.13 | 14.9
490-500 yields -0.02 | 17.8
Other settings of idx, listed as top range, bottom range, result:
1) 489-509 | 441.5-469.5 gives 1.30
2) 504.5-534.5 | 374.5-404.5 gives 1.11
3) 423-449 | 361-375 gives 0.91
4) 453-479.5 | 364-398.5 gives 0.95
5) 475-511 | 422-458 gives 1.29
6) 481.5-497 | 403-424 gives 1.31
